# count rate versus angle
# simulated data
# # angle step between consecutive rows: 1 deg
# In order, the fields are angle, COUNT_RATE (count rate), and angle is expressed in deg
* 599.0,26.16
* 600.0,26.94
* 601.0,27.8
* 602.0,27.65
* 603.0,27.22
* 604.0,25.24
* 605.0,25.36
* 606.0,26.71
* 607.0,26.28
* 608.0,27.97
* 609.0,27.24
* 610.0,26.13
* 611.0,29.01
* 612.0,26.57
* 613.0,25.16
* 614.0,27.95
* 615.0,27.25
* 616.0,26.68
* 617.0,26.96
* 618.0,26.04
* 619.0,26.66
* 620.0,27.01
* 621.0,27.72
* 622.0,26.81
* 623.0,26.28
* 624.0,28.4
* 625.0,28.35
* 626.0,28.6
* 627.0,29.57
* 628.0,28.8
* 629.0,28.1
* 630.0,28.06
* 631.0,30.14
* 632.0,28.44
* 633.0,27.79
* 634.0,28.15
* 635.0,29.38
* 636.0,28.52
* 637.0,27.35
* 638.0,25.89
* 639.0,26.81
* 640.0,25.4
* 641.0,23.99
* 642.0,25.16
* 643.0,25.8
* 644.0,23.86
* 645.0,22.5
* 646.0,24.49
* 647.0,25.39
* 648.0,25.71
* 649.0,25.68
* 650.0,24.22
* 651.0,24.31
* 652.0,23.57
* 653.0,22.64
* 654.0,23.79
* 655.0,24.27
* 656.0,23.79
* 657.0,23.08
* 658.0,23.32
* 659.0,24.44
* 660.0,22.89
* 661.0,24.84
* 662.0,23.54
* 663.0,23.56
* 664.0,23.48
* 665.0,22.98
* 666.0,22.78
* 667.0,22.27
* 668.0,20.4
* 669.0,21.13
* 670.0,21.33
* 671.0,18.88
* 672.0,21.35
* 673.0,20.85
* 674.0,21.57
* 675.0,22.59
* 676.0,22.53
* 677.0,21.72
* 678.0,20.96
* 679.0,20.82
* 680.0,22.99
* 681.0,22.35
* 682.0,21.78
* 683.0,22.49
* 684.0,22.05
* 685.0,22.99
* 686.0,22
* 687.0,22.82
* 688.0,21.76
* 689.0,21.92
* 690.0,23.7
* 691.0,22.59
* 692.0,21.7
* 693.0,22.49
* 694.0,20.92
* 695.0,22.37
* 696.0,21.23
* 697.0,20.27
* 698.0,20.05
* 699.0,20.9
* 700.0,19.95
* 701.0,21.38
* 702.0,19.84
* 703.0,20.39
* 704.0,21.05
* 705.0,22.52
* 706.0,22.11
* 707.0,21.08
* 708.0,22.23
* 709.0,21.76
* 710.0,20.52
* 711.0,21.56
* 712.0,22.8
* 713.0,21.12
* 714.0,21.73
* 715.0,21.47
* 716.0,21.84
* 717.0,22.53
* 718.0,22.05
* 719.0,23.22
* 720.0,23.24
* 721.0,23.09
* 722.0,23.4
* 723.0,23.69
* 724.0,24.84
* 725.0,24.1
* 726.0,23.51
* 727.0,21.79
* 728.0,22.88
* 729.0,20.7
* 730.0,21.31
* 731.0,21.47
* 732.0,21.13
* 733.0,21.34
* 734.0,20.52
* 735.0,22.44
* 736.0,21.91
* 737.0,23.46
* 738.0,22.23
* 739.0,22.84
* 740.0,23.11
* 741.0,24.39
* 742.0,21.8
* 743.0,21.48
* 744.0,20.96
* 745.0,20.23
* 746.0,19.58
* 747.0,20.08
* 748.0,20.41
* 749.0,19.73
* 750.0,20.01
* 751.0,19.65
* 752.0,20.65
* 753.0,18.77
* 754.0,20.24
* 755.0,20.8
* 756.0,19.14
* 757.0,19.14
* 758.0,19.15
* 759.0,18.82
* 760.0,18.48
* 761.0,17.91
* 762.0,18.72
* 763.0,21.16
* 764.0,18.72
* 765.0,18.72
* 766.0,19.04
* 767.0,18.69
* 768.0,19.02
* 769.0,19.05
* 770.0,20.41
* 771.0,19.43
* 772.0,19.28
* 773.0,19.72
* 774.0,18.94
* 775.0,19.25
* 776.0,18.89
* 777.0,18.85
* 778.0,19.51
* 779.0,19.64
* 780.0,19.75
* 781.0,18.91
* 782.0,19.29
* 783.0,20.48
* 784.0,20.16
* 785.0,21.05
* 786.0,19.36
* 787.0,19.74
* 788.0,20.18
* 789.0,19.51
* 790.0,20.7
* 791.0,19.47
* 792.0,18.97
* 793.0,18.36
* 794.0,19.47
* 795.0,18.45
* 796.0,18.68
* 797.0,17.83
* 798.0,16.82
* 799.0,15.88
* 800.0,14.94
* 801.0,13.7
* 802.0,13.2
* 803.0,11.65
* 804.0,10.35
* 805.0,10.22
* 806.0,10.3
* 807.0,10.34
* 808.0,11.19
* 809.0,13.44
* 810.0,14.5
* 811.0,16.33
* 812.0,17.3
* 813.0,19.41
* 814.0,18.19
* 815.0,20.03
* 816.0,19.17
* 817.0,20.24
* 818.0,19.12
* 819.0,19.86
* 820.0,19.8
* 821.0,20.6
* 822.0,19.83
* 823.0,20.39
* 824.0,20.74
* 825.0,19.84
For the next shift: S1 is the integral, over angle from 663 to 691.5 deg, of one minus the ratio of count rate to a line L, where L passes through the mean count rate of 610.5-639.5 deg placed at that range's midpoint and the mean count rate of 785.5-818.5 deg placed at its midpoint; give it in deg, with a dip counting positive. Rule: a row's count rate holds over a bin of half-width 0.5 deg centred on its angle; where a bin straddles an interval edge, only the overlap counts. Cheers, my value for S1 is 2.8 deg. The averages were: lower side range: 27.7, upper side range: 16.6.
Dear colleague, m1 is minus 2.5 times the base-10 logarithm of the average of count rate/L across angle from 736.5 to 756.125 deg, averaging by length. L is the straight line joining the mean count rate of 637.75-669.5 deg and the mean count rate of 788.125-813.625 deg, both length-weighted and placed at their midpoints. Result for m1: -0.12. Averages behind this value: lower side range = 23.9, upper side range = 15.7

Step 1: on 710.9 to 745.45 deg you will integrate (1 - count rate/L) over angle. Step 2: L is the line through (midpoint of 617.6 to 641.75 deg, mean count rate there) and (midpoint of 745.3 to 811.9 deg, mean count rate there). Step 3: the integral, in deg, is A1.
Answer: -1.7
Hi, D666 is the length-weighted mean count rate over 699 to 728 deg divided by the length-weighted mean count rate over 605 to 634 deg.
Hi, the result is 0.80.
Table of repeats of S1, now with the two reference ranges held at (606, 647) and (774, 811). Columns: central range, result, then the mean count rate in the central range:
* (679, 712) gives 1.7 deg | 21.7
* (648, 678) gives 2.4 deg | 22.8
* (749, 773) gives -0.5 deg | 19.4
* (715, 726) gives -0.9 deg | 23.1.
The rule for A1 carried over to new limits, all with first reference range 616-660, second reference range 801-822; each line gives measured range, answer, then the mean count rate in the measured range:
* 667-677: 1.2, 21.3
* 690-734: -0.4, 21.9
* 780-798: -2.3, 19.4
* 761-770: -0.3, 19.1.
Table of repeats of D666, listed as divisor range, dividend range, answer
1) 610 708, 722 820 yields 0.80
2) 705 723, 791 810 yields 0.67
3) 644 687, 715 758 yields 0.95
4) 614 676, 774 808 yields 0.69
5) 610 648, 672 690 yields 0.82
